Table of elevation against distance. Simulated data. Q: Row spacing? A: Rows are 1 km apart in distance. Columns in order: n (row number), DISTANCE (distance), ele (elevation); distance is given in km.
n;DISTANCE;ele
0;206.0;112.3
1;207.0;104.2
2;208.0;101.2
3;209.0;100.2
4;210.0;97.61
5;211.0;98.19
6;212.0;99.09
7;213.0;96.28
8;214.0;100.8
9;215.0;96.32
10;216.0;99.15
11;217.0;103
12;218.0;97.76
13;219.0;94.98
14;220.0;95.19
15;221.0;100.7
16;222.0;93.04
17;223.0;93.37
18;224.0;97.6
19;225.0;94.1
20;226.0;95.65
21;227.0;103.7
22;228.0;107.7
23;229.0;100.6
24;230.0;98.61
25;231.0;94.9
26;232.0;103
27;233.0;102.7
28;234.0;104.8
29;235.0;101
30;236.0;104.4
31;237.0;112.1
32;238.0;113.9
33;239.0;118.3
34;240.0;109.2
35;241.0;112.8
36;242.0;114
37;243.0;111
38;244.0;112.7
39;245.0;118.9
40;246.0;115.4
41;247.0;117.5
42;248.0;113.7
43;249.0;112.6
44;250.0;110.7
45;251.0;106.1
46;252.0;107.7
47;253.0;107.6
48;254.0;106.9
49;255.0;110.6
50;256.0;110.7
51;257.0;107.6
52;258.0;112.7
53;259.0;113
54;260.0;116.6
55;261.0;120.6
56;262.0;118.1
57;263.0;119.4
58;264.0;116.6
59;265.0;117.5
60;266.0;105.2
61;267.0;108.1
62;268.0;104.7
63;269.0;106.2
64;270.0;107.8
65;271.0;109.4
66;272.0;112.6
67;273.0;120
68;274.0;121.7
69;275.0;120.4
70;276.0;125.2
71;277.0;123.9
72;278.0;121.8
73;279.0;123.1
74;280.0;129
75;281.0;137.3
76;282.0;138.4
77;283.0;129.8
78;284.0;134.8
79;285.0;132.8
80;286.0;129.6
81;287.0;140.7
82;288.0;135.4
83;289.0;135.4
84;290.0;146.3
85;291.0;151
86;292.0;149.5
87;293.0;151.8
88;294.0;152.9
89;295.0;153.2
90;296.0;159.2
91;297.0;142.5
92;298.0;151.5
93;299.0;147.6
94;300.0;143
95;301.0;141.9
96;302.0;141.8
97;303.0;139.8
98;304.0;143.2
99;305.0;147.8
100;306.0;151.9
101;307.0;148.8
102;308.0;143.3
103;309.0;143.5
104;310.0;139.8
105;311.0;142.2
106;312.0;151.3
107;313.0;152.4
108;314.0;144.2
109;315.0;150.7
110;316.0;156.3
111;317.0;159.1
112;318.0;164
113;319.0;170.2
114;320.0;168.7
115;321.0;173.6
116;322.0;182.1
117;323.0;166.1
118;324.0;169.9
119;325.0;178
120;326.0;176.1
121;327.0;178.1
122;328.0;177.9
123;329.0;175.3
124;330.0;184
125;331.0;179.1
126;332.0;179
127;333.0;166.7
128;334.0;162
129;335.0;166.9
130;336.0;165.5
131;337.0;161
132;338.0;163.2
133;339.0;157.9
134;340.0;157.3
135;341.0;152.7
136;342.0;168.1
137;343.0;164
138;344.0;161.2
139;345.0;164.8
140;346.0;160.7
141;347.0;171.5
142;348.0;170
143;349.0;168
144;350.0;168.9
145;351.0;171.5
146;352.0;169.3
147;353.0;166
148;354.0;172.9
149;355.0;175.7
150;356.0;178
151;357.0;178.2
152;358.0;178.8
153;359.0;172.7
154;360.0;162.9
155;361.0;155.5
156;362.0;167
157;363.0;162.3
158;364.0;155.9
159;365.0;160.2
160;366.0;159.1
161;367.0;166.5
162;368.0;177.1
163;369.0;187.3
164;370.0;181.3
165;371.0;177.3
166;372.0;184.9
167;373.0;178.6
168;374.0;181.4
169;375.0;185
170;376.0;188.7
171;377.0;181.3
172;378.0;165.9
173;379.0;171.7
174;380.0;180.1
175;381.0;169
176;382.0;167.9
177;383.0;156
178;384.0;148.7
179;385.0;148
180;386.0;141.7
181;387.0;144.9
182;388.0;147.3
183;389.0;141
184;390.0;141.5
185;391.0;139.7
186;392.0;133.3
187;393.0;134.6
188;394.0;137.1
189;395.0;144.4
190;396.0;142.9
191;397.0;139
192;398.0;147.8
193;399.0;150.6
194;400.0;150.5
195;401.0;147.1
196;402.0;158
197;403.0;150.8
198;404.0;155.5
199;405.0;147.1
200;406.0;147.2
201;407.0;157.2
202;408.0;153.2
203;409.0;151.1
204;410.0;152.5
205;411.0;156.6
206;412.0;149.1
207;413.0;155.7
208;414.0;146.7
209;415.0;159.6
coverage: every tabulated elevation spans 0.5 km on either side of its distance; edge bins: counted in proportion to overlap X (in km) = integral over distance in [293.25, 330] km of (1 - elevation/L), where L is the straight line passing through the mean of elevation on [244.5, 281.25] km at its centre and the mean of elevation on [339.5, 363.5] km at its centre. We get -3.3 km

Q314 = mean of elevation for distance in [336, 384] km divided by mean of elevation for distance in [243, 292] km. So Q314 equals 1.41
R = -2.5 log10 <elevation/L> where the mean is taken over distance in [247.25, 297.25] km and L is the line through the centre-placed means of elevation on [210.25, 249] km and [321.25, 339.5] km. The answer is 0.08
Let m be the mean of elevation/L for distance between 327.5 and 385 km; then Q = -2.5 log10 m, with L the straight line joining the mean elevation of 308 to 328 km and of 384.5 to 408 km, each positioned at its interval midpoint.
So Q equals -0.11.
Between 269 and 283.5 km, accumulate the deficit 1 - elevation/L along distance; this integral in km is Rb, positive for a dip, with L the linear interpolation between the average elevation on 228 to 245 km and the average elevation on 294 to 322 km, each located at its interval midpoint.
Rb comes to 1.1 km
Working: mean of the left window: 107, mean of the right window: 151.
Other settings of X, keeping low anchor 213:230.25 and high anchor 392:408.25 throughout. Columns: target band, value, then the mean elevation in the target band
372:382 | -2.6 km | 178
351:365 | -3.4 km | 169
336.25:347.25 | -2.6 km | 162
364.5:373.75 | -2.4 km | 175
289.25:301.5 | -3.1 km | 149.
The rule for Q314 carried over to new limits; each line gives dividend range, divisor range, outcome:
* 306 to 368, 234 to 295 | 1.37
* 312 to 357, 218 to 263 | 1.56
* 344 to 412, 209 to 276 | 1.50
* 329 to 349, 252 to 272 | 1.49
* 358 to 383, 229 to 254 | 1.58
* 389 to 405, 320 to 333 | 0.82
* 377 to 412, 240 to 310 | 1.19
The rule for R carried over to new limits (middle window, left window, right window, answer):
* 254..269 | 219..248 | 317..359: 0.092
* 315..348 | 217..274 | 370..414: -0.228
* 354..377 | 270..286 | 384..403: -0.237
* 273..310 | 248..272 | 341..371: -0.075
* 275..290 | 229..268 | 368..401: -0.074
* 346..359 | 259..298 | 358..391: -0.098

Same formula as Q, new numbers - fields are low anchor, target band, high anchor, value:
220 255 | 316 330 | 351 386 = -0.16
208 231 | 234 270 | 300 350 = 0.05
